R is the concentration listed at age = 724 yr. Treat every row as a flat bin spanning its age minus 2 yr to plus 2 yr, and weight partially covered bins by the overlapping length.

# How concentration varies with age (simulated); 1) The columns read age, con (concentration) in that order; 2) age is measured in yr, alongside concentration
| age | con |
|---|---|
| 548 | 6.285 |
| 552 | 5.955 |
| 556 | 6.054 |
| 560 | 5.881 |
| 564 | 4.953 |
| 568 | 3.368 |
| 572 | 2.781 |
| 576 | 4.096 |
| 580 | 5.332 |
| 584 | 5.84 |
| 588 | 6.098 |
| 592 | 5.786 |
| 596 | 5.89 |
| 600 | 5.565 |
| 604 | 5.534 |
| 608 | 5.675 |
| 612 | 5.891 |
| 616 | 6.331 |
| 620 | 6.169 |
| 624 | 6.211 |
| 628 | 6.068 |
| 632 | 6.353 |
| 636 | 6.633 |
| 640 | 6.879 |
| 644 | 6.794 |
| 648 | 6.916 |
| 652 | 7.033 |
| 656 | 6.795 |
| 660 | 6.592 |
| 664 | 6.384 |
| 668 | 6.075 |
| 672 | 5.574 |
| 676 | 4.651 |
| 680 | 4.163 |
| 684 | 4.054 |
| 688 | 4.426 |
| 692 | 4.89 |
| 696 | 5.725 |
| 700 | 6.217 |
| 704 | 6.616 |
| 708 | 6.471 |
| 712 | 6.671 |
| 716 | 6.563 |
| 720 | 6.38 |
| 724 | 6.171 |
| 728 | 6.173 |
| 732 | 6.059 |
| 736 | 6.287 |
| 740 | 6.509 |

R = 6.171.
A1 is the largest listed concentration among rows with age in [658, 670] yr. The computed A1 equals 6.592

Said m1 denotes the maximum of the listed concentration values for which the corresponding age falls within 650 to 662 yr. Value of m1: 7.033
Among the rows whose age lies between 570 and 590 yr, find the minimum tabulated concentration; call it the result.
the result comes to 2.781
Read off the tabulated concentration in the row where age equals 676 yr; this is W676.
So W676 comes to 4.651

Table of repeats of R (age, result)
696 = 5.725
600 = 5.565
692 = 4.89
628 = 6.068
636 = 6.633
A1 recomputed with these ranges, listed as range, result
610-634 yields 6.353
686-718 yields 6.671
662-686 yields 6.384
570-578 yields 4.096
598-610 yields 5.675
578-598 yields 6.098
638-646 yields 6.879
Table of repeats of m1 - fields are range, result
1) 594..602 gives 5.89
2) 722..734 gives 6.173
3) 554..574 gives 6.054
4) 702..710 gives 6.616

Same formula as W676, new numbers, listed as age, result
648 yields 6.916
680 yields 4.163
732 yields 6.059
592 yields 5.786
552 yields 5.955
